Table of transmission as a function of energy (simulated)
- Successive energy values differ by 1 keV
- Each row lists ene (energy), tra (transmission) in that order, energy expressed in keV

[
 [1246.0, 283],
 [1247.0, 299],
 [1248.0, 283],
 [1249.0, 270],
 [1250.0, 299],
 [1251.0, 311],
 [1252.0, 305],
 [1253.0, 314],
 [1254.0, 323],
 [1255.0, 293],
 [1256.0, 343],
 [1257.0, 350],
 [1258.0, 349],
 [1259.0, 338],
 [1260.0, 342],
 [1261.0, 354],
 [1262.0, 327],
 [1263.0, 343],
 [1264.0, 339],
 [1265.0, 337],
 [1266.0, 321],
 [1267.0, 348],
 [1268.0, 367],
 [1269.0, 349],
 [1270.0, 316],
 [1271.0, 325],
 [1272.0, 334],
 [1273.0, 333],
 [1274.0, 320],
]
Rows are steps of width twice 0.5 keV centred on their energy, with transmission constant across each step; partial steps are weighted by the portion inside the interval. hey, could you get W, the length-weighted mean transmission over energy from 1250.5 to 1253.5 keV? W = 310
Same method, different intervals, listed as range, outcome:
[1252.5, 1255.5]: 310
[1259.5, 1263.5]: 342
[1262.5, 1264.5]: 341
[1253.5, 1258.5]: 332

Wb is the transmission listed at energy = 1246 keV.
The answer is 283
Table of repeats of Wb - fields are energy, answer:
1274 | 320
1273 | 333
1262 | 327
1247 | 299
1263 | 343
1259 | 338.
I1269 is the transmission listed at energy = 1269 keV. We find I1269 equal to 349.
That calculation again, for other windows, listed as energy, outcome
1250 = 299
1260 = 342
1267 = 348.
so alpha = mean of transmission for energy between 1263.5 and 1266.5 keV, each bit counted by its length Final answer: 332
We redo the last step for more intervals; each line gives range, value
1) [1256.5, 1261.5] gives 347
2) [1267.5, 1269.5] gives 358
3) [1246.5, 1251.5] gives 292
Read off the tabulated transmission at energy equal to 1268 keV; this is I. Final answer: 367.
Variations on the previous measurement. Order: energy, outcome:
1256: 343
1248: 283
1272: 334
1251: 311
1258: 349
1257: 350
